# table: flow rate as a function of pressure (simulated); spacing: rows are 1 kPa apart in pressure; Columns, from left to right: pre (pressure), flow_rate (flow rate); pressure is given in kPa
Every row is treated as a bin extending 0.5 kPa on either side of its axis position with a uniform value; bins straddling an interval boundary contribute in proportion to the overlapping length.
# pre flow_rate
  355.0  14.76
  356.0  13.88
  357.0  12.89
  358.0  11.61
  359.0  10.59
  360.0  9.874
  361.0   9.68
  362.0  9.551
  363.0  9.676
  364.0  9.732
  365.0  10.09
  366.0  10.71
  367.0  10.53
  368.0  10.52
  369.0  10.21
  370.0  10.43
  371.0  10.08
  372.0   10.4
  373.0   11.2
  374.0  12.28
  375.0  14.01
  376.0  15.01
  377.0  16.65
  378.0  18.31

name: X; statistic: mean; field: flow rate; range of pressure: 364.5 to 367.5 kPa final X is 10.4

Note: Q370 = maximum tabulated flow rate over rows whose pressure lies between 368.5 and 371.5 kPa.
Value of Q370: 10.43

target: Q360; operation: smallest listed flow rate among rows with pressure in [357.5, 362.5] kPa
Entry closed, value 9.551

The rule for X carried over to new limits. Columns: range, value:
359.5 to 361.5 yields 9.78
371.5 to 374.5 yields 11.3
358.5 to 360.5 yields 10.2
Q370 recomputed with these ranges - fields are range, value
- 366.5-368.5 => 10.53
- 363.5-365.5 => 10.09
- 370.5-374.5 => 12.28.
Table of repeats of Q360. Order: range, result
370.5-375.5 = 10.08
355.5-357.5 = 12.89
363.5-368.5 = 9.732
